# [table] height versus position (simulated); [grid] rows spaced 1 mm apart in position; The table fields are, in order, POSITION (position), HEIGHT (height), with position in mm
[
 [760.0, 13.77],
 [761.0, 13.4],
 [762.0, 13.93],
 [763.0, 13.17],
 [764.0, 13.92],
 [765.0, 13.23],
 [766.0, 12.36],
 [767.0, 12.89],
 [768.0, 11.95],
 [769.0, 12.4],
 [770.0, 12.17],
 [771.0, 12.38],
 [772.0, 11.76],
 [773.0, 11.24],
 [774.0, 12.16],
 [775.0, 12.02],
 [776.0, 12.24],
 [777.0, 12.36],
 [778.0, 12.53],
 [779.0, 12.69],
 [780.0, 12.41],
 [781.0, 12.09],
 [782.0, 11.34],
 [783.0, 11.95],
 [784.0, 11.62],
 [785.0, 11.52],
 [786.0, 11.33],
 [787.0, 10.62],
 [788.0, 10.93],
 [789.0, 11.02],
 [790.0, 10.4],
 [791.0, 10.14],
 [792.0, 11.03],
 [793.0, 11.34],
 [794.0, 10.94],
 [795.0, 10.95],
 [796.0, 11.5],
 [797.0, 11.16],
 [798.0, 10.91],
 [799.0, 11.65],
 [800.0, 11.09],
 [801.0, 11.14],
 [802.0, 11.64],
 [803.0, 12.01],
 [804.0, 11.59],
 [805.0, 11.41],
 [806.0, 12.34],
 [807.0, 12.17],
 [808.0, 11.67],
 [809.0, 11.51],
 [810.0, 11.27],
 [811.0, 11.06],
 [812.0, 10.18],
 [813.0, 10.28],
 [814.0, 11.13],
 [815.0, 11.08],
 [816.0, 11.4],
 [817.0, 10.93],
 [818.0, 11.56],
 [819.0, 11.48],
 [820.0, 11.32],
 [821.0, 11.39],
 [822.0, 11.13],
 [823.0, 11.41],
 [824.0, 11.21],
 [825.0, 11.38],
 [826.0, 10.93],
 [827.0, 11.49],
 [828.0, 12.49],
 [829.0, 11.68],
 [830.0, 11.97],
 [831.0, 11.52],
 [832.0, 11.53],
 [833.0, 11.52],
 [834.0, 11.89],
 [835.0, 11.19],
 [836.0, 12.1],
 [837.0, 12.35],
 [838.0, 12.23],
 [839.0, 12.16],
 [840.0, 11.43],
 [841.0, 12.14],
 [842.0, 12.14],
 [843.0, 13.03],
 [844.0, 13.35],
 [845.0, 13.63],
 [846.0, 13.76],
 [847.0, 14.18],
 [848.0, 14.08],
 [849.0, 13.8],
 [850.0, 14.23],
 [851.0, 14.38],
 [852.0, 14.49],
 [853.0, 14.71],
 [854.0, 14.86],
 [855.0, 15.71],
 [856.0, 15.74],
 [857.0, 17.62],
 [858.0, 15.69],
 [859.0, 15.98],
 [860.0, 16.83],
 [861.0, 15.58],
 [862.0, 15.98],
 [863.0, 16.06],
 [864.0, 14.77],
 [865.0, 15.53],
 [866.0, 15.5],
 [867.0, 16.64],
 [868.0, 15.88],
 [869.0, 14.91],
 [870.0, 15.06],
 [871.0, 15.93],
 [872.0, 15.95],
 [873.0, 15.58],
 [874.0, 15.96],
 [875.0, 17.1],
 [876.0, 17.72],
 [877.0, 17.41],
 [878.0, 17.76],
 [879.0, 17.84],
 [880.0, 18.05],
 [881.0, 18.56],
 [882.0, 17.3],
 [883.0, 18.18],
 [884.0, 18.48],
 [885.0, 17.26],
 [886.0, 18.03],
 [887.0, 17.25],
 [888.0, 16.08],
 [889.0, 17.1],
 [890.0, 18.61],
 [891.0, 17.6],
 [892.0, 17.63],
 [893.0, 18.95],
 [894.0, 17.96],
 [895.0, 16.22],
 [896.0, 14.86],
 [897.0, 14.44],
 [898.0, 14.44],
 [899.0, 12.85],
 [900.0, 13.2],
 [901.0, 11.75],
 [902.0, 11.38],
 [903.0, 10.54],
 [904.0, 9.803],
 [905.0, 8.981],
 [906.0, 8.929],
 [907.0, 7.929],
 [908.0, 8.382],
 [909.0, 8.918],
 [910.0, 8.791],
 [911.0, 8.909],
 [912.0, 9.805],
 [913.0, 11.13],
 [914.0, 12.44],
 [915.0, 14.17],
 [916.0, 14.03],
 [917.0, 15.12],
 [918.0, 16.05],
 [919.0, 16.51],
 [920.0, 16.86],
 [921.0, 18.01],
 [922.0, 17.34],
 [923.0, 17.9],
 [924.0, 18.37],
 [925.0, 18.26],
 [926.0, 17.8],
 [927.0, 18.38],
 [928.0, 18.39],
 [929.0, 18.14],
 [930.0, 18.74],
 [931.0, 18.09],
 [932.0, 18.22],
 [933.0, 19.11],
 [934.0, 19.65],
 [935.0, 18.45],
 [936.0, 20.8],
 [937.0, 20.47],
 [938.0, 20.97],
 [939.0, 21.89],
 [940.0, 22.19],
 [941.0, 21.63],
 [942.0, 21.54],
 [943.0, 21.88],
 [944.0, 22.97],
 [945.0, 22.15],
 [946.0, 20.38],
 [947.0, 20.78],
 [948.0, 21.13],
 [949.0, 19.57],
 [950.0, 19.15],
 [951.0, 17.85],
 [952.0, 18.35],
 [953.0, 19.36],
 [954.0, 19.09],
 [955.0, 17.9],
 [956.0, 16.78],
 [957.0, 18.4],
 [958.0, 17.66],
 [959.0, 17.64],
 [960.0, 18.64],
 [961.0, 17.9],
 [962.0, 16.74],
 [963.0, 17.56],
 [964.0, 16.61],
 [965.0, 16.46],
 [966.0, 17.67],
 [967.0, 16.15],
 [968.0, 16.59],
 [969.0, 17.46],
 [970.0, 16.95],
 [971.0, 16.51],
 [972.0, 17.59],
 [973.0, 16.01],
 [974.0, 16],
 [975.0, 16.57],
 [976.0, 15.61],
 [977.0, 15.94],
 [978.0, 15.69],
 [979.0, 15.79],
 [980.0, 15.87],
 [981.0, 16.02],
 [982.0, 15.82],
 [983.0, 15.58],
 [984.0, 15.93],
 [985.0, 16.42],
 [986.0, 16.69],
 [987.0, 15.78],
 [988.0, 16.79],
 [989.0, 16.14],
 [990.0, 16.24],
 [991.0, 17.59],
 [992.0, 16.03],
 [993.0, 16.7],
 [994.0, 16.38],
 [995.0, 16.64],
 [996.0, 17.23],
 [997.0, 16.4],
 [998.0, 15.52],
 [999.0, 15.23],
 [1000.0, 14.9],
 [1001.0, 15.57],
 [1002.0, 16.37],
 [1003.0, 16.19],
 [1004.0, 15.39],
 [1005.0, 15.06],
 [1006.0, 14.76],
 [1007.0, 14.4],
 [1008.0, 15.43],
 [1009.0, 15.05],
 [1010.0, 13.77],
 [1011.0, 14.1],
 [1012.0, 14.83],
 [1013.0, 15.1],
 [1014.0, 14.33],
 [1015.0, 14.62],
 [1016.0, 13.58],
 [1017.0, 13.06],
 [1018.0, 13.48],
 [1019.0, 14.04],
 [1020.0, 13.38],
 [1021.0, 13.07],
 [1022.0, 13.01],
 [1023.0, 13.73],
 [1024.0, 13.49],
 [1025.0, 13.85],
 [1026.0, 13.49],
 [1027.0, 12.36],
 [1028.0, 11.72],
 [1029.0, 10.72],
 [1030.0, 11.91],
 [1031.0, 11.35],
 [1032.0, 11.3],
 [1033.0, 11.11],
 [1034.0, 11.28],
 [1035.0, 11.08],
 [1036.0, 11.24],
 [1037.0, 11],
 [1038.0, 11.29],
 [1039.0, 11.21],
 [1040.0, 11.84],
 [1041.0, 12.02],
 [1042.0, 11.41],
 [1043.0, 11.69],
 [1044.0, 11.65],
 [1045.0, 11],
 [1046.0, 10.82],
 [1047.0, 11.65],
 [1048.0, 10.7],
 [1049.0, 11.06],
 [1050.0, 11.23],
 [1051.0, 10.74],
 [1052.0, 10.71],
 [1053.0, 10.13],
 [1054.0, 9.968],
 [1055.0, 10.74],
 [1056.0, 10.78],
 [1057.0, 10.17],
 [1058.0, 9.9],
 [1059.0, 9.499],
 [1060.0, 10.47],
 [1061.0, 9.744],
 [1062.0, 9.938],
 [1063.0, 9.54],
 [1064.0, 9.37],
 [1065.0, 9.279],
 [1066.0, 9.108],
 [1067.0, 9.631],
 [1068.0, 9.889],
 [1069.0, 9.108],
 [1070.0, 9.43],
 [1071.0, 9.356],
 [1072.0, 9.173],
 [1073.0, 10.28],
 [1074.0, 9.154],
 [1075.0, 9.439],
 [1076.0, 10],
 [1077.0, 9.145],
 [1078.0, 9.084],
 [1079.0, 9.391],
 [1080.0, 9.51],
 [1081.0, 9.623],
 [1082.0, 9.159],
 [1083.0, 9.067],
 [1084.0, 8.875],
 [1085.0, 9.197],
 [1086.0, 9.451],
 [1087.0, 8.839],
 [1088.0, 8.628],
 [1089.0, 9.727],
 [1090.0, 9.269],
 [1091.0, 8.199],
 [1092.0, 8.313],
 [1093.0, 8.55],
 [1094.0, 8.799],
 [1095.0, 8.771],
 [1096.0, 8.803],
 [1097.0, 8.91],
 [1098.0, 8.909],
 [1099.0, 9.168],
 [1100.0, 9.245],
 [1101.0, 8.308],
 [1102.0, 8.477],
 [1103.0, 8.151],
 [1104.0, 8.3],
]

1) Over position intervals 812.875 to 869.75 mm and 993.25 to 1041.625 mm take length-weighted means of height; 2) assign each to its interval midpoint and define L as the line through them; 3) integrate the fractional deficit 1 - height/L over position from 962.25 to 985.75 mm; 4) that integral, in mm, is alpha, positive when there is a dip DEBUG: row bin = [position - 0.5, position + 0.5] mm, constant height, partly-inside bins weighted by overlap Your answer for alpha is -4.9 mm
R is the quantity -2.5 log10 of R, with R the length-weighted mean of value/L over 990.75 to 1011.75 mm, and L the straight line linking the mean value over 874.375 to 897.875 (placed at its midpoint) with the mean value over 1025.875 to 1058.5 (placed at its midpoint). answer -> -0.22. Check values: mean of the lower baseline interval 17.4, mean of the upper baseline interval 11.2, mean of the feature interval 15.6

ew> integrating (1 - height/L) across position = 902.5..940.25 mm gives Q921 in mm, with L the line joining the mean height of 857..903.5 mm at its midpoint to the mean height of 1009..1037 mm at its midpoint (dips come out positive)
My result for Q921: -0.7 mm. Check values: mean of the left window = 16.2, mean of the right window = 12.9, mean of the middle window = 15.4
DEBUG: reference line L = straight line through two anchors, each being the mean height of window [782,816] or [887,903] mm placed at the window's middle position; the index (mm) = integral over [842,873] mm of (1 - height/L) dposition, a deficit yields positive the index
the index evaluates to -2.9 mm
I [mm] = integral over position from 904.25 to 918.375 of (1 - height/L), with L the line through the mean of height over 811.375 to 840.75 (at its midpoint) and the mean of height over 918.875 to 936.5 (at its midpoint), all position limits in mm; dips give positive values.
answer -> 5.2 mm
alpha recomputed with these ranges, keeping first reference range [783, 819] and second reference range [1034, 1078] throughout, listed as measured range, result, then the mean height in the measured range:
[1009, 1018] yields -3.2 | 14.2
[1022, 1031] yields -1.8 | 12.6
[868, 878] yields -4.8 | 16.2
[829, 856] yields -4.8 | 13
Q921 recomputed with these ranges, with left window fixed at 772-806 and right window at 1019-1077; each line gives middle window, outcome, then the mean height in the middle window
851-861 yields -3.80 mm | 15.7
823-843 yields -0.66 mm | 11.8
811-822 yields 0.35 mm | 11.1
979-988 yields -4.04 mm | 16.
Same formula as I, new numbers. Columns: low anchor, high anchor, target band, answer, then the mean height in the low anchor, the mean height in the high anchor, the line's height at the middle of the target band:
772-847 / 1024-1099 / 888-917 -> -4.8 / 11.6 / 10.2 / 11.1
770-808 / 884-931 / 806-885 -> -4.1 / 11.6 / 14.7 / 13.1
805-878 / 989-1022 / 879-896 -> -4.6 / 13.4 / 15.1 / 13.9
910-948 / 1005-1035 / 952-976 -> -1.7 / 18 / 13.3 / 16.2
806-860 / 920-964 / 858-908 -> -0.1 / 12.6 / 19.2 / 15.6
